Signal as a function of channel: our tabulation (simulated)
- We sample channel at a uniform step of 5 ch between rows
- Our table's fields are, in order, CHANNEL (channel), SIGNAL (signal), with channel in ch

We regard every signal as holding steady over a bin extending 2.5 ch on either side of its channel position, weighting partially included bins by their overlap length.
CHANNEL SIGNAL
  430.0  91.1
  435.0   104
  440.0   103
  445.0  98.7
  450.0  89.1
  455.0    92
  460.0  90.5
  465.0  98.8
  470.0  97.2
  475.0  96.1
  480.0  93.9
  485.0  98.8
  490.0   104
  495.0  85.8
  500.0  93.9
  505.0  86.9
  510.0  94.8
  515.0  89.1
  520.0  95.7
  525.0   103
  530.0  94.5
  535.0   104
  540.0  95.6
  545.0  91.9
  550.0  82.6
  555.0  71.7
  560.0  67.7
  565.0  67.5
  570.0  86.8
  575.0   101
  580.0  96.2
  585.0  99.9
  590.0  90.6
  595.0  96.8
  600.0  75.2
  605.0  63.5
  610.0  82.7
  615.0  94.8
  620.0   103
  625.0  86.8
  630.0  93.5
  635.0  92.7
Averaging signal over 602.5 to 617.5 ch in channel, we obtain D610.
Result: 80.3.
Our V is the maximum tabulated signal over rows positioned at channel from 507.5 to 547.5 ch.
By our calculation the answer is 104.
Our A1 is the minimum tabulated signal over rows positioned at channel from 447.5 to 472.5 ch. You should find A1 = 89.1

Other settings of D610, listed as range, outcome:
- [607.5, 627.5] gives 91.8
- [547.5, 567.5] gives 72.4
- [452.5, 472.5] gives 94.6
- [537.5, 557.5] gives 85.5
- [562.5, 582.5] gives 87.9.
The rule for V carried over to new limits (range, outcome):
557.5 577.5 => 101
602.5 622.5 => 103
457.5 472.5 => 98.8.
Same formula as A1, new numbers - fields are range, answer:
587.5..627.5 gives 63.5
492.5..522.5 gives 85.8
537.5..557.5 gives 71.7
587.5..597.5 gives 90.6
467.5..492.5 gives 93.9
